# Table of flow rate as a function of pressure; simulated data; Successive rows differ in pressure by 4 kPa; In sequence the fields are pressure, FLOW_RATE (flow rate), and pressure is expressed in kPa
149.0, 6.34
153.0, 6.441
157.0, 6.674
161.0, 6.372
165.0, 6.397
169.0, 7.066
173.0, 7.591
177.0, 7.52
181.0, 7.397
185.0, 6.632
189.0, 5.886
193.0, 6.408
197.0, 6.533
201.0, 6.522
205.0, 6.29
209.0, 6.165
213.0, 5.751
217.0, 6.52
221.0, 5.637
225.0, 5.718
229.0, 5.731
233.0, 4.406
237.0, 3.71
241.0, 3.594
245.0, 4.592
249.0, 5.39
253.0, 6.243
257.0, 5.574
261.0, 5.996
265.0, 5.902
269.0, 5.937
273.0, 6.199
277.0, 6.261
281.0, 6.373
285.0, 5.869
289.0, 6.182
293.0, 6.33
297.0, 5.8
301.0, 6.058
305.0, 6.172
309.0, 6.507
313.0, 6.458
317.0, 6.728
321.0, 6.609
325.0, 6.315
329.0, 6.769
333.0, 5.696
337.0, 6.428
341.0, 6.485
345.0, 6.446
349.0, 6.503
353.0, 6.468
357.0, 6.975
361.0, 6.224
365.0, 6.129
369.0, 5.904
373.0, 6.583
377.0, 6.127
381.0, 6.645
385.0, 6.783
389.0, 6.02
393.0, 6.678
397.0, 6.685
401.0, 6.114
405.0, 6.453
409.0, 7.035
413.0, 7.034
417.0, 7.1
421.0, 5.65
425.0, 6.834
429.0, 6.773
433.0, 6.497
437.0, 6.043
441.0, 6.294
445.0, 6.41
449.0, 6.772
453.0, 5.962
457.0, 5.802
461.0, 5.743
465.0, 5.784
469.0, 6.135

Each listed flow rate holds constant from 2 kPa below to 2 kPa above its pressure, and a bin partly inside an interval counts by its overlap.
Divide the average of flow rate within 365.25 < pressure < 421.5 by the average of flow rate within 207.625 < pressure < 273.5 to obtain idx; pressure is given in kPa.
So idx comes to 1.2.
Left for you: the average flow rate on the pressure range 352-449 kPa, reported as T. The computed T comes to 6.48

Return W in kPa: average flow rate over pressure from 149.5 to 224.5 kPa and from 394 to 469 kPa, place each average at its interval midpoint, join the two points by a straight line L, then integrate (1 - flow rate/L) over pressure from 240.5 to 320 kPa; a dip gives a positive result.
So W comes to 6.3 kPa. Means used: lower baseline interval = 6.52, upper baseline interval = 6.39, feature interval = 5.96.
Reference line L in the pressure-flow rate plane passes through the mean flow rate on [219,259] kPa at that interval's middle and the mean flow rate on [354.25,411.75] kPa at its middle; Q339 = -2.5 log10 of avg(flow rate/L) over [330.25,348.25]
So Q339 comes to -0.05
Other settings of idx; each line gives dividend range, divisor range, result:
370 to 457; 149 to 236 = 1.02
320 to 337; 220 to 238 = 1.25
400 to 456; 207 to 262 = 1.21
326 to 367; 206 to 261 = 1.20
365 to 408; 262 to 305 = 1.05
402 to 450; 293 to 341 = 1.04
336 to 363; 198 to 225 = 1.06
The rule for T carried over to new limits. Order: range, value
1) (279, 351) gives 6.32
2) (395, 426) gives 6.61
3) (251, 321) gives 6.17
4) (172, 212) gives 6.65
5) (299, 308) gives 6.16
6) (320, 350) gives 6.4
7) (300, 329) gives 6.44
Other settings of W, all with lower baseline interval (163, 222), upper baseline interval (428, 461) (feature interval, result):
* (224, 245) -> 6.3 kPa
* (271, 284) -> 0.4 kPa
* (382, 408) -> -0.6 kPa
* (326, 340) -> 0.2 kPa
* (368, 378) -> 0.2 kPa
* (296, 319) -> 0.4 kPa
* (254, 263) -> 0.9 kPa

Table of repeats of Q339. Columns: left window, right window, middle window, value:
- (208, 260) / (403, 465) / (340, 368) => -0.083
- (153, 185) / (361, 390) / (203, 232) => 0.150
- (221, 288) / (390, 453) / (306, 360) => -0.088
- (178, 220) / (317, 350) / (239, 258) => 0.260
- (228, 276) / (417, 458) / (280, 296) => -0.123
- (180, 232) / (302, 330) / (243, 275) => 0.109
